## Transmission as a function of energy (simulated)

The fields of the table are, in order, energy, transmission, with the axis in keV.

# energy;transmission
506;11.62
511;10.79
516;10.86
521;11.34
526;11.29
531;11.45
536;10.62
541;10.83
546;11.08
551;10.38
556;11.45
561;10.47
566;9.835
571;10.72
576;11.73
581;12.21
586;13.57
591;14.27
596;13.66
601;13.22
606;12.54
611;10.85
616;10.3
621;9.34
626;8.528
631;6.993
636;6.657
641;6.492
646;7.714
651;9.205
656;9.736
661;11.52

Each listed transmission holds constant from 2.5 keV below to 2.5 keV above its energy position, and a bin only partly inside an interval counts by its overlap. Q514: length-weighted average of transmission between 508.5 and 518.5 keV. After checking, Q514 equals 10.8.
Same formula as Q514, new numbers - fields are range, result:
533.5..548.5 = 10.8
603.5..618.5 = 11.2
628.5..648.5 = 6.96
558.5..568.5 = 10.2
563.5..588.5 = 11.6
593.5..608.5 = 13.1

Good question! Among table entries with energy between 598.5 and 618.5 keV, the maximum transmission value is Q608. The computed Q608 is 13.22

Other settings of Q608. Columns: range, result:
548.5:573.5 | 11.45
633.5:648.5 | 7.714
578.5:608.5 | 14.27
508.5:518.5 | 10.86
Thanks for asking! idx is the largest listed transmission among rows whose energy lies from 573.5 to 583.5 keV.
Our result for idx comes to 12.21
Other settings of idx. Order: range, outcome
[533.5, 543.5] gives 10.83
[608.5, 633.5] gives 10.85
